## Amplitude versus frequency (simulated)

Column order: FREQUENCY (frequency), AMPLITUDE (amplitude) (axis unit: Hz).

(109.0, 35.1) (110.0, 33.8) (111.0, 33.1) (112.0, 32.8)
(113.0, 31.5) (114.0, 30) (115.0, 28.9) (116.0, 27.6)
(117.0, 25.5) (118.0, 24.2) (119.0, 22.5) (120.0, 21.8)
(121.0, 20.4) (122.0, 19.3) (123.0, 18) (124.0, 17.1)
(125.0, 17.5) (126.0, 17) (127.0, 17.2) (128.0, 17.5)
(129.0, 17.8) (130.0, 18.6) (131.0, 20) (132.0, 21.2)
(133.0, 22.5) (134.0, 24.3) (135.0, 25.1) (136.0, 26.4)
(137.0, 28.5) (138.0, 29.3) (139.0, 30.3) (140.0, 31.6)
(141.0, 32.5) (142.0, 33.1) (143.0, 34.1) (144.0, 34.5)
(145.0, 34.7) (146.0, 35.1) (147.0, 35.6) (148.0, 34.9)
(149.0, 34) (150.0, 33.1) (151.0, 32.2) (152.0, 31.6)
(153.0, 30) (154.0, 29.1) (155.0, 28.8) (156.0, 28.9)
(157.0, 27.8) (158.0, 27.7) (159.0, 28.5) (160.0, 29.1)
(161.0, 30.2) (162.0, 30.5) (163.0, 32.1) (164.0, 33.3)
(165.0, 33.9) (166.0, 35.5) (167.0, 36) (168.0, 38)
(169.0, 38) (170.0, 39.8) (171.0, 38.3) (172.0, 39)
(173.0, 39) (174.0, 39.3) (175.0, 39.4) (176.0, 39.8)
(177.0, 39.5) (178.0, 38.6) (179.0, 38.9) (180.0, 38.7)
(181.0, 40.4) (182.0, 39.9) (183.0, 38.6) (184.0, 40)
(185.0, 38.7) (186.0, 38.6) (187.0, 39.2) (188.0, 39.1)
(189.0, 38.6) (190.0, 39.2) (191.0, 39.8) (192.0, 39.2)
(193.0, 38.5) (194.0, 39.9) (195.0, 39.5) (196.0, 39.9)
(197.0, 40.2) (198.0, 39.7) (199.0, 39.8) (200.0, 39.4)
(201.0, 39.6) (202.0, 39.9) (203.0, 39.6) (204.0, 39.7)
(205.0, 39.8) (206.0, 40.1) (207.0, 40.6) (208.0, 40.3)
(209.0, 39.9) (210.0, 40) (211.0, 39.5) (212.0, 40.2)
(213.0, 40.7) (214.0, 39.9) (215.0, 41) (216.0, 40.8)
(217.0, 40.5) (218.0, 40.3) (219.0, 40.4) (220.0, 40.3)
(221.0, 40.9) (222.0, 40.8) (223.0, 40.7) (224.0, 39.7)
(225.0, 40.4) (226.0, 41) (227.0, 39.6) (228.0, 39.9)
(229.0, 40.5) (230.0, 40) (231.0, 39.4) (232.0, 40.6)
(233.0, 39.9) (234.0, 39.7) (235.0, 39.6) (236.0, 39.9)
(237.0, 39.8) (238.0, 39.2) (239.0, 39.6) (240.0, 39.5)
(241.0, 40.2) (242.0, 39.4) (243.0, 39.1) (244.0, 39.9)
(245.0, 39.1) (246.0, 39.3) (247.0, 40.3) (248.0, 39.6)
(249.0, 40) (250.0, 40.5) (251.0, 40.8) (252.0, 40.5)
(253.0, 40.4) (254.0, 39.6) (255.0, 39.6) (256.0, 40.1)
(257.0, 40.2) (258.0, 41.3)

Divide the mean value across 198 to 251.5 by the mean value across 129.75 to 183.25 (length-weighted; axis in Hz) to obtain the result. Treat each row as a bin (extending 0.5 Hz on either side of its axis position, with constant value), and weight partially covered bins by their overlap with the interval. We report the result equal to 1.2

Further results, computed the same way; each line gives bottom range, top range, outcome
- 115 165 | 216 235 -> 1.49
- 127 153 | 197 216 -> 1.40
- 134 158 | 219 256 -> 1.28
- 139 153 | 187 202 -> 1.18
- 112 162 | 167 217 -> 1.46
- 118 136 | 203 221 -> 1.99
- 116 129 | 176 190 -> 1.95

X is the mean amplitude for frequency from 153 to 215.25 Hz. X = 37.5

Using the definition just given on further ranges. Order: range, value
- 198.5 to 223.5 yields 40.2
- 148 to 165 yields 30.7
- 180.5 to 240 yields 39.9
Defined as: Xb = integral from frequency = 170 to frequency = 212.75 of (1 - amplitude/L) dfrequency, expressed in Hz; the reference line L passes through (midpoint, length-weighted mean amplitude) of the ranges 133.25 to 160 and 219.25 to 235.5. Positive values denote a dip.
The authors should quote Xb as -4.2 Hz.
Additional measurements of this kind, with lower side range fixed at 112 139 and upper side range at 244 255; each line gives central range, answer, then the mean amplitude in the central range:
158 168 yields -1.4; 32.2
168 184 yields -4.9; 39.1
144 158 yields -2.9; 31.9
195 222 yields -4.5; 40.1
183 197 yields -3.3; 39.3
